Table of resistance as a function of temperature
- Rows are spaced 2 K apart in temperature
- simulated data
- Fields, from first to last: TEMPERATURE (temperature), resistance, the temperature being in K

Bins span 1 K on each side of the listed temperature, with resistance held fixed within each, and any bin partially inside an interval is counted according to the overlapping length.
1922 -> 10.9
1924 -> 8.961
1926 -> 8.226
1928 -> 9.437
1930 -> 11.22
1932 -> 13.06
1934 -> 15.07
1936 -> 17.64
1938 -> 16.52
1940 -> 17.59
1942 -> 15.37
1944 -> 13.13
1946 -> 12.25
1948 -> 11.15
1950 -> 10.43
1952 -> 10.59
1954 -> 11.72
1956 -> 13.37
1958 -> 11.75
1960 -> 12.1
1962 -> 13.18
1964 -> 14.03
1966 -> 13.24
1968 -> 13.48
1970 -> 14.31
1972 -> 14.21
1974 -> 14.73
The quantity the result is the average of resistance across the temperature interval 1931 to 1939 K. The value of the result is 15.6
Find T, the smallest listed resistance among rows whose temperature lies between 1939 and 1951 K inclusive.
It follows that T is 10.43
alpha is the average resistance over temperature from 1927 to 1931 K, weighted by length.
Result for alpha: 10.3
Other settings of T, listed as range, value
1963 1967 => 13.24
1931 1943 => 13.06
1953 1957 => 11.72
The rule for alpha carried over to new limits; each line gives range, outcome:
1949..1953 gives 10.5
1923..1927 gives 8.59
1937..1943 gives 16.5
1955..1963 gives 12.6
